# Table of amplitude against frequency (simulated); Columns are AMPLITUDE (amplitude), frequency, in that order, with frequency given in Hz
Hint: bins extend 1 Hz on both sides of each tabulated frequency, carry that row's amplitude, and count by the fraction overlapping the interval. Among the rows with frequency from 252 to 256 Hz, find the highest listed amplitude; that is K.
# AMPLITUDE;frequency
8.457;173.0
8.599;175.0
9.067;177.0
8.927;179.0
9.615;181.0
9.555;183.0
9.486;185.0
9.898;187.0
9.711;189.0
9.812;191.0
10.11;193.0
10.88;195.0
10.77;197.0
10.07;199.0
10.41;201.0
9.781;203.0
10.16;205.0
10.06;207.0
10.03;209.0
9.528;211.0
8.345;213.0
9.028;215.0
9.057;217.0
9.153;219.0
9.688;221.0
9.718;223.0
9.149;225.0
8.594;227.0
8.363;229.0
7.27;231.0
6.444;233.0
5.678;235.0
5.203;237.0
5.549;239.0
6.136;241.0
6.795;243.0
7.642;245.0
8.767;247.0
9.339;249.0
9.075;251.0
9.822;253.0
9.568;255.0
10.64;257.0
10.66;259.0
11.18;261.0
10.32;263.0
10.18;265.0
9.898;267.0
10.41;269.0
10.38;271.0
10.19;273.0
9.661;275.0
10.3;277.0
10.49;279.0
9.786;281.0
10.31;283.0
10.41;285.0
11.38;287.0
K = 9.822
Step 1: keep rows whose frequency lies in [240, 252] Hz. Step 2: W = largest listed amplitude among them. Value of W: 9.339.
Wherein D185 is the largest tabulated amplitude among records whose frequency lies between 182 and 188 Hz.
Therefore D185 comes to 9.898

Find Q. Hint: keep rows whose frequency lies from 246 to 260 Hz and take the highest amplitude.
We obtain 10.66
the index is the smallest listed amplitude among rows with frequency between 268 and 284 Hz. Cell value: 9.661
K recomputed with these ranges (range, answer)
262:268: 10.32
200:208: 10.41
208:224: 10.03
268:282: 10.49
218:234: 9.718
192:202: 10.88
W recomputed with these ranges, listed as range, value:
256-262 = 11.18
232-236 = 6.444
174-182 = 9.615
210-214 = 9.528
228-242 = 8.363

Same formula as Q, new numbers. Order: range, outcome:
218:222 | 9.688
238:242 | 6.136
